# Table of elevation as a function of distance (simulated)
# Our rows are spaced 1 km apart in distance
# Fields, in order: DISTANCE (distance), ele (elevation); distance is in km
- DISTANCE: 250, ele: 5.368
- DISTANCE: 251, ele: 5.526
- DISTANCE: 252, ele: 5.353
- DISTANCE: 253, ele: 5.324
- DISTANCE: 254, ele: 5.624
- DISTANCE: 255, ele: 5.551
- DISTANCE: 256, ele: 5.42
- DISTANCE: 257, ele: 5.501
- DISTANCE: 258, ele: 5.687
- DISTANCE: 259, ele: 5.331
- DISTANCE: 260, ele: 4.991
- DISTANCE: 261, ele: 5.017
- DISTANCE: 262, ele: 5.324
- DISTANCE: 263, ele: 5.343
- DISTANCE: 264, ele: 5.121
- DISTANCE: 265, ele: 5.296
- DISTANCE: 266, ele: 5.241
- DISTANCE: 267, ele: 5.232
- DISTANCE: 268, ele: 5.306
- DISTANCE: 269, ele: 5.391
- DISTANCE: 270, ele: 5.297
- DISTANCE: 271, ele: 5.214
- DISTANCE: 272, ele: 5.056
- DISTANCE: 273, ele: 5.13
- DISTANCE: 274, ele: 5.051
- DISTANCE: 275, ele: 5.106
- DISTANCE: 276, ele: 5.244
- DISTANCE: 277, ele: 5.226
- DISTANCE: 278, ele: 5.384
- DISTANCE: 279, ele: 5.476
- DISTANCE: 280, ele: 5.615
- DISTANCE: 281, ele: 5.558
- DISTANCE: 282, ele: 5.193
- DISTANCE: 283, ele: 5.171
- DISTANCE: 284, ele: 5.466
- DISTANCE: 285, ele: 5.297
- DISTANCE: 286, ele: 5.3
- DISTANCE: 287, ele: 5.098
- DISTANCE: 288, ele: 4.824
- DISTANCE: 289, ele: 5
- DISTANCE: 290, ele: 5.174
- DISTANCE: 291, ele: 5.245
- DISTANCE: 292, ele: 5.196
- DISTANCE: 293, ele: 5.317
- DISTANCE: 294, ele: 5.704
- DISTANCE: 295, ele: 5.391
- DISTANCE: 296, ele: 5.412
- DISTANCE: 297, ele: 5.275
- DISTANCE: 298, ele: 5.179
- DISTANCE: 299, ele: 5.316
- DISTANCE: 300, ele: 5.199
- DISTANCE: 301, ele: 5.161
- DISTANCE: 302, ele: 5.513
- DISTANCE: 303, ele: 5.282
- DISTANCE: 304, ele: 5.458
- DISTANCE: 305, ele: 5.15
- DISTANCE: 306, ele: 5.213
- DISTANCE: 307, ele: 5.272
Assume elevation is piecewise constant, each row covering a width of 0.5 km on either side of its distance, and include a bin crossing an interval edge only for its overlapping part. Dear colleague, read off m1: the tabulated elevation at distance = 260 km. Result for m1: 4.991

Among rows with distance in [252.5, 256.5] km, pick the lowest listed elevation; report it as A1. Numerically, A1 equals 5.324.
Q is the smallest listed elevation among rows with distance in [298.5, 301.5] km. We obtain 5.161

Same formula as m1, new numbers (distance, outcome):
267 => 5.232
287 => 5.098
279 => 5.476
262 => 5.324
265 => 5.296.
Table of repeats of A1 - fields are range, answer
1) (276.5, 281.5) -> 5.226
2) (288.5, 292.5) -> 5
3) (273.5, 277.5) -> 5.051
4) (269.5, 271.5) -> 5.214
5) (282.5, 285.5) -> 5.171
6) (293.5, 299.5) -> 5.179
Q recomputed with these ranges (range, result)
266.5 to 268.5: 5.232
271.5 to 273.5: 5.056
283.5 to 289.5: 4.824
